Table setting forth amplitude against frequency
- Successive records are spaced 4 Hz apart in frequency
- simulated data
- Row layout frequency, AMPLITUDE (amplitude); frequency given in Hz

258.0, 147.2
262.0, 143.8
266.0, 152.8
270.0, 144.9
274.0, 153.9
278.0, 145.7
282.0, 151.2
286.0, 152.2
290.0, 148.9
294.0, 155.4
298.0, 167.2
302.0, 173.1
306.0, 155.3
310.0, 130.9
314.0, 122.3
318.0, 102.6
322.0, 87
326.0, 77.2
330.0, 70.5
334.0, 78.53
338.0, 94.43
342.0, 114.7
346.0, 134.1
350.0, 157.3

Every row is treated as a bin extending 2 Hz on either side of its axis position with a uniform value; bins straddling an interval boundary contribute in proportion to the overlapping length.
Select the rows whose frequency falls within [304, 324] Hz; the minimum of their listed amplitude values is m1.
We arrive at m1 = 87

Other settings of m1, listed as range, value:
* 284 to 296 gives 148.9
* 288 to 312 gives 130.9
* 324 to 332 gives 70.5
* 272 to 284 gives 145.7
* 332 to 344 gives 78.53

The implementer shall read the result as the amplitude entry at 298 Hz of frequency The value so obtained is 167.2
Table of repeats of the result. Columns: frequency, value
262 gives 143.8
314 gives 122.3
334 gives 78.53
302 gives 173.1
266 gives 152.8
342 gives 114.7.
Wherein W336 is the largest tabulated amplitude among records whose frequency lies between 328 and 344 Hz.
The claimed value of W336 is 114.7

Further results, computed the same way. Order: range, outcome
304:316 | 155.3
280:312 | 173.1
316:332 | 102.6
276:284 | 151.2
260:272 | 152.8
